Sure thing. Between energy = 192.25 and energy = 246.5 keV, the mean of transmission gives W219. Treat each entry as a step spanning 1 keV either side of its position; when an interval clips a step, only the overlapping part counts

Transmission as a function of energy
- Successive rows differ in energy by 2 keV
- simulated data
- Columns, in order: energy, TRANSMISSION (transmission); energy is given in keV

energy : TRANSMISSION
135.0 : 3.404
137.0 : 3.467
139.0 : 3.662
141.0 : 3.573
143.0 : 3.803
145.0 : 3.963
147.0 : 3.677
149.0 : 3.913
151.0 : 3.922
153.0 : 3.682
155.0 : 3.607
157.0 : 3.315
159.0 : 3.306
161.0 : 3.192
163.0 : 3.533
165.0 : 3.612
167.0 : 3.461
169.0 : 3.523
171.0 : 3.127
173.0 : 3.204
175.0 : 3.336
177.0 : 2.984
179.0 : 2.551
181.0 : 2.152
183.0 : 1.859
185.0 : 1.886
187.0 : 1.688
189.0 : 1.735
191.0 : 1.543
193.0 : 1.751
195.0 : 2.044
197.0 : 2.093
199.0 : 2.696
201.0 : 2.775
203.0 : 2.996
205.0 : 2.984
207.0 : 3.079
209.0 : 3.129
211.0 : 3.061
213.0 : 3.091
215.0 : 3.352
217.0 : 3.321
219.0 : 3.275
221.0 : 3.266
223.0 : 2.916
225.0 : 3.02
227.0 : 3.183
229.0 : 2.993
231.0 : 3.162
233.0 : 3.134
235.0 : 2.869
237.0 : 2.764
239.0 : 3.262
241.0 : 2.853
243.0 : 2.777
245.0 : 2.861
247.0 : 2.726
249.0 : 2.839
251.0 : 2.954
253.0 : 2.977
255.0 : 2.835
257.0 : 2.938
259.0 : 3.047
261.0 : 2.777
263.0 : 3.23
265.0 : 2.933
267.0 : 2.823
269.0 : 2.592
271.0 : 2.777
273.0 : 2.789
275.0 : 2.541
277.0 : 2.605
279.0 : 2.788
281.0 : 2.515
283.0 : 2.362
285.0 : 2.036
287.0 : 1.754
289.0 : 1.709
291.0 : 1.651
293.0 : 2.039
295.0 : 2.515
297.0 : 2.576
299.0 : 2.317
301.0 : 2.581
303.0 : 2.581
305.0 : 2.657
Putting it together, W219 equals 2.92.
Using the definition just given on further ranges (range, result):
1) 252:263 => 2.94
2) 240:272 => 2.87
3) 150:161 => 3.53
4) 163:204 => 2.57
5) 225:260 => 2.95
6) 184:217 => 2.52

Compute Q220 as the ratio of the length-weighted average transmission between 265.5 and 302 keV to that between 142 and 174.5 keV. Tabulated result 0.67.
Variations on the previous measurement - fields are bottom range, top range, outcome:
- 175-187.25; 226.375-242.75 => 1.30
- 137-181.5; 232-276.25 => 0.84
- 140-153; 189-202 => 0.56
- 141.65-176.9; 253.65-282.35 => 0.79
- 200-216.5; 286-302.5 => 0.70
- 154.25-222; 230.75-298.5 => 0.94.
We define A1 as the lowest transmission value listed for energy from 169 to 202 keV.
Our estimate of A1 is 1.543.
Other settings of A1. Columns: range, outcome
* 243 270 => 2.592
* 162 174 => 3.127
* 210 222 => 3.061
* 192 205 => 1.751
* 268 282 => 2.515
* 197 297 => 1.651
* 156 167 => 3.192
